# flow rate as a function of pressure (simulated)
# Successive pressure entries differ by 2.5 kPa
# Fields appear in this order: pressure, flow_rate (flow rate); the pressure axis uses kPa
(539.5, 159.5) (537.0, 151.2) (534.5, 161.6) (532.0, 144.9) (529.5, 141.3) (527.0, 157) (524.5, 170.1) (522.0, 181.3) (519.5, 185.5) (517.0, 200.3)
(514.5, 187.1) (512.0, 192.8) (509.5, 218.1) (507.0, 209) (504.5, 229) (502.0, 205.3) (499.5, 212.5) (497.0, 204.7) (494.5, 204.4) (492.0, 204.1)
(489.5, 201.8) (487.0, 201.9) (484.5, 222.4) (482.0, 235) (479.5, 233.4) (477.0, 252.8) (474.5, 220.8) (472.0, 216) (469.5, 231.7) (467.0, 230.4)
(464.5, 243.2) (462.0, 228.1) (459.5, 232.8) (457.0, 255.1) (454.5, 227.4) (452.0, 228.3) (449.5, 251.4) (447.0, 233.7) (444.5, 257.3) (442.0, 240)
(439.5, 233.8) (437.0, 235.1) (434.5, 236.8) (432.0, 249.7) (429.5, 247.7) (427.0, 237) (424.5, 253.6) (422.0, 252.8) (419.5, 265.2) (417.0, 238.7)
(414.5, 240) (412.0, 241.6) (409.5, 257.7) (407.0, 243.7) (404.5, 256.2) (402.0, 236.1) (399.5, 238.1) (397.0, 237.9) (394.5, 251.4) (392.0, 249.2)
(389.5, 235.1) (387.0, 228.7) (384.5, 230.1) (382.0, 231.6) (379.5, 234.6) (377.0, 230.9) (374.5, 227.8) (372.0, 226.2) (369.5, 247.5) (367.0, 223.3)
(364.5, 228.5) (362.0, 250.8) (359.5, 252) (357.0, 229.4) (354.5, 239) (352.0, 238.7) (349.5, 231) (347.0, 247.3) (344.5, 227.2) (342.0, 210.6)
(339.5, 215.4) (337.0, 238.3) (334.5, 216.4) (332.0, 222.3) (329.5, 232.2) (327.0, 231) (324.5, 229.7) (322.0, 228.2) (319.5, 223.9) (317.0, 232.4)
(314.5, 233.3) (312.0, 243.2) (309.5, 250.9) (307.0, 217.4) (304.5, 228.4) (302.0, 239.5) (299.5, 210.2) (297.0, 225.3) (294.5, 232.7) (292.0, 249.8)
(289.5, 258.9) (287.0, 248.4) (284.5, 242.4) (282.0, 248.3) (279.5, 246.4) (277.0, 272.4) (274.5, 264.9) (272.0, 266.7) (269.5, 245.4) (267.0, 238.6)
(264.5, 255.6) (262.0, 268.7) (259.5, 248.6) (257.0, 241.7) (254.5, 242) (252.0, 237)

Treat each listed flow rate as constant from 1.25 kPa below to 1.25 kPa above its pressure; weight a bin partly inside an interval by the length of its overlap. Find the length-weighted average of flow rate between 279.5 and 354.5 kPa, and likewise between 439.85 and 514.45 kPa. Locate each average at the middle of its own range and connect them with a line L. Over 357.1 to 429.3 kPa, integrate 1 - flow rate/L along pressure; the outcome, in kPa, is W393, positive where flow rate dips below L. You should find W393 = -3.7 kPa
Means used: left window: 233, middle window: 241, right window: 224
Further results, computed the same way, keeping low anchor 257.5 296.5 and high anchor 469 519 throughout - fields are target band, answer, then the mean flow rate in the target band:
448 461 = -1.1 kPa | 239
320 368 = 1.8 kPa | 231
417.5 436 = -1.9 kPa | 248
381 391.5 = 0.0 kPa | 233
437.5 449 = -1.0 kPa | 241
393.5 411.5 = -1.3 kPa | 246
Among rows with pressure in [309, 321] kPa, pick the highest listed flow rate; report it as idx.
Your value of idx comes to 250.9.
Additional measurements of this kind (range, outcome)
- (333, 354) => 247.3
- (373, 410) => 257.7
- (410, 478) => 265.2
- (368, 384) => 247.5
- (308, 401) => 252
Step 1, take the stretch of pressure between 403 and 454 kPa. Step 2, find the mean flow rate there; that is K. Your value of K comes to 245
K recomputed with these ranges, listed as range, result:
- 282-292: 250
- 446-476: 233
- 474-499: 218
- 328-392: 232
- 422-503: 231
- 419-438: 247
